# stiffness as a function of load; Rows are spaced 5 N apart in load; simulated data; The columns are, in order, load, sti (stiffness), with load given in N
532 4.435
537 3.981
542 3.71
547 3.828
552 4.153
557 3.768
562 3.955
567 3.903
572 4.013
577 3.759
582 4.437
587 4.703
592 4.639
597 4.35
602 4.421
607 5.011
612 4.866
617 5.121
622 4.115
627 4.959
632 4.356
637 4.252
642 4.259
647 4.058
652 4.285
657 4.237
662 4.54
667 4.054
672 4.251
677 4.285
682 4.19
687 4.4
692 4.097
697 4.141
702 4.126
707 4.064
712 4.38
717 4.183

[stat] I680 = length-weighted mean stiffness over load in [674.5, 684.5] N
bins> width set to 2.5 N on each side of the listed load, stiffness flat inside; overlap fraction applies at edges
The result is 4.24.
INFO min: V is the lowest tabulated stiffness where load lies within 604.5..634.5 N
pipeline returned 4.115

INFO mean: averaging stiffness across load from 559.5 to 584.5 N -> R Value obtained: 4.01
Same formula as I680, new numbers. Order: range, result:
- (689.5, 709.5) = 4.11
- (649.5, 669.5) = 4.28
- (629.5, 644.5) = 4.29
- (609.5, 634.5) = 4.68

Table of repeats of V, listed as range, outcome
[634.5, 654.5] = 4.058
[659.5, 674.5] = 4.054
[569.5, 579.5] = 3.759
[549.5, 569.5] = 3.768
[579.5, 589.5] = 4.437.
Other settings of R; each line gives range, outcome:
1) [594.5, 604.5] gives 4.39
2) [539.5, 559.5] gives 3.86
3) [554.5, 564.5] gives 3.86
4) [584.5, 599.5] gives 4.56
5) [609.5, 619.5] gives 4.99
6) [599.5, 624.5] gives 4.71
